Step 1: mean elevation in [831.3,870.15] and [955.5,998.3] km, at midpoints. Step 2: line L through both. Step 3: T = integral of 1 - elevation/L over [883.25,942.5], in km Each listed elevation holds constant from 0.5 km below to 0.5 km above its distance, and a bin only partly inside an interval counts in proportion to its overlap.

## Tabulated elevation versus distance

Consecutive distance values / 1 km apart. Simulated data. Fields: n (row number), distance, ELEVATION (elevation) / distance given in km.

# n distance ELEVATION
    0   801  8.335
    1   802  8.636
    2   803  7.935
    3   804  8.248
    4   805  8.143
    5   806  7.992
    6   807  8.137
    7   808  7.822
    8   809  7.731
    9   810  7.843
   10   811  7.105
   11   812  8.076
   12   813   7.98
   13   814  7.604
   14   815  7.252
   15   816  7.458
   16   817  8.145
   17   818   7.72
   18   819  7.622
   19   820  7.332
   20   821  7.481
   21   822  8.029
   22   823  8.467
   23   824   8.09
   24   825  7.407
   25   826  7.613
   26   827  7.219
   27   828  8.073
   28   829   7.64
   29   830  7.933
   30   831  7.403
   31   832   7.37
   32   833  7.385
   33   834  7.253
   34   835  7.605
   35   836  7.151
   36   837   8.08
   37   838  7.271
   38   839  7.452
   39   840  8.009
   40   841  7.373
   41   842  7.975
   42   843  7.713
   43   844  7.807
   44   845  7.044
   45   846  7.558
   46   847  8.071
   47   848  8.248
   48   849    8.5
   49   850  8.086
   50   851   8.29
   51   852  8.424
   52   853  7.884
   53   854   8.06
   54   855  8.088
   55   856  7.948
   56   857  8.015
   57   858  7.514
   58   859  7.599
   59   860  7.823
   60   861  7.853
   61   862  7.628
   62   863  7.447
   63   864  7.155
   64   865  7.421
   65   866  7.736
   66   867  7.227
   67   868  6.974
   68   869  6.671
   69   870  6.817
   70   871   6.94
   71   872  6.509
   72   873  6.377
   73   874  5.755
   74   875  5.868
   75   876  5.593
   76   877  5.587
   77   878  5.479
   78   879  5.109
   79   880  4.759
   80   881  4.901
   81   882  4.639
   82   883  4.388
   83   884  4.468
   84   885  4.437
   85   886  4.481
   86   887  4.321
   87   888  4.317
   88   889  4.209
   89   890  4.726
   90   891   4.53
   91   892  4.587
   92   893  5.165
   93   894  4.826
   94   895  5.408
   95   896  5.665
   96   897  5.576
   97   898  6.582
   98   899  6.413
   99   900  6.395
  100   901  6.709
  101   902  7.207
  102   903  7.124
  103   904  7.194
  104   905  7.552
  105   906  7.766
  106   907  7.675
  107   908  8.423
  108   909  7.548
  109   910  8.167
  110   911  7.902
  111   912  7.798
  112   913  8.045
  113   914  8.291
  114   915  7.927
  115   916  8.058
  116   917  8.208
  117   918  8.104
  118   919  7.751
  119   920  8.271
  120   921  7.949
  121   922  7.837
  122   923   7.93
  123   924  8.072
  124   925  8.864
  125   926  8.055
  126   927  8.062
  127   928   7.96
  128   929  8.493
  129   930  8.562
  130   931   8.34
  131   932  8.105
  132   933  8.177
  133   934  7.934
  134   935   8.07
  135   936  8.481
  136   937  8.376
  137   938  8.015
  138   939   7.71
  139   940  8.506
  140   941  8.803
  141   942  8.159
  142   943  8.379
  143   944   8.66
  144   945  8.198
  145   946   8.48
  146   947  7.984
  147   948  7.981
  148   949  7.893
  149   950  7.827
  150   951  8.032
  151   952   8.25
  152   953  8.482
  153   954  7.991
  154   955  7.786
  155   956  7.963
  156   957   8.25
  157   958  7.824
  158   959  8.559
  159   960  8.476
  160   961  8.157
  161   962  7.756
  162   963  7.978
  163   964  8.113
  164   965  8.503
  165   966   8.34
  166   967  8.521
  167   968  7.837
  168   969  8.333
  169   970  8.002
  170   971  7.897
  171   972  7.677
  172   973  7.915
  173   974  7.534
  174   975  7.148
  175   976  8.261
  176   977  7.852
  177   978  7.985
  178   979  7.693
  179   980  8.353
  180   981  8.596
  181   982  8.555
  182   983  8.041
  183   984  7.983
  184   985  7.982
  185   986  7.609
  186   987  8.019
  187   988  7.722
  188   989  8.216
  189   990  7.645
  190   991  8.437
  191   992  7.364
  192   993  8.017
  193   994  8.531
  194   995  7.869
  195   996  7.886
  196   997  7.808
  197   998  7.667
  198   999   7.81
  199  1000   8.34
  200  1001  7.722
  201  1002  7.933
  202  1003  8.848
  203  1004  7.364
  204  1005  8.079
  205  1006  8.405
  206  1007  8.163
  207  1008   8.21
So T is 5.30 km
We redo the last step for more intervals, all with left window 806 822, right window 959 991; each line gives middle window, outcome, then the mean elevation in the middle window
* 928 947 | -0.77 km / 8.29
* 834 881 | 3.30 km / 7.25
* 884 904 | 6.22 km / 5.43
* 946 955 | -0.09 km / 8.06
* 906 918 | -0.14 km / 8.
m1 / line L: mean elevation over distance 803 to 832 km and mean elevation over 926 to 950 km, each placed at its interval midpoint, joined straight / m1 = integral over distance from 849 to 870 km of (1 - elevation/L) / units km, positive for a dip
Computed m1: 0.6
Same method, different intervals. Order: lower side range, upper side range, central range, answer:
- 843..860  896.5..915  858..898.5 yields 9.6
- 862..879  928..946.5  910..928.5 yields -0.5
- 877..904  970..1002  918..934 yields -4.8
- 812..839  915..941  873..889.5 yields 6.2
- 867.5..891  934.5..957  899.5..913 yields -2.1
